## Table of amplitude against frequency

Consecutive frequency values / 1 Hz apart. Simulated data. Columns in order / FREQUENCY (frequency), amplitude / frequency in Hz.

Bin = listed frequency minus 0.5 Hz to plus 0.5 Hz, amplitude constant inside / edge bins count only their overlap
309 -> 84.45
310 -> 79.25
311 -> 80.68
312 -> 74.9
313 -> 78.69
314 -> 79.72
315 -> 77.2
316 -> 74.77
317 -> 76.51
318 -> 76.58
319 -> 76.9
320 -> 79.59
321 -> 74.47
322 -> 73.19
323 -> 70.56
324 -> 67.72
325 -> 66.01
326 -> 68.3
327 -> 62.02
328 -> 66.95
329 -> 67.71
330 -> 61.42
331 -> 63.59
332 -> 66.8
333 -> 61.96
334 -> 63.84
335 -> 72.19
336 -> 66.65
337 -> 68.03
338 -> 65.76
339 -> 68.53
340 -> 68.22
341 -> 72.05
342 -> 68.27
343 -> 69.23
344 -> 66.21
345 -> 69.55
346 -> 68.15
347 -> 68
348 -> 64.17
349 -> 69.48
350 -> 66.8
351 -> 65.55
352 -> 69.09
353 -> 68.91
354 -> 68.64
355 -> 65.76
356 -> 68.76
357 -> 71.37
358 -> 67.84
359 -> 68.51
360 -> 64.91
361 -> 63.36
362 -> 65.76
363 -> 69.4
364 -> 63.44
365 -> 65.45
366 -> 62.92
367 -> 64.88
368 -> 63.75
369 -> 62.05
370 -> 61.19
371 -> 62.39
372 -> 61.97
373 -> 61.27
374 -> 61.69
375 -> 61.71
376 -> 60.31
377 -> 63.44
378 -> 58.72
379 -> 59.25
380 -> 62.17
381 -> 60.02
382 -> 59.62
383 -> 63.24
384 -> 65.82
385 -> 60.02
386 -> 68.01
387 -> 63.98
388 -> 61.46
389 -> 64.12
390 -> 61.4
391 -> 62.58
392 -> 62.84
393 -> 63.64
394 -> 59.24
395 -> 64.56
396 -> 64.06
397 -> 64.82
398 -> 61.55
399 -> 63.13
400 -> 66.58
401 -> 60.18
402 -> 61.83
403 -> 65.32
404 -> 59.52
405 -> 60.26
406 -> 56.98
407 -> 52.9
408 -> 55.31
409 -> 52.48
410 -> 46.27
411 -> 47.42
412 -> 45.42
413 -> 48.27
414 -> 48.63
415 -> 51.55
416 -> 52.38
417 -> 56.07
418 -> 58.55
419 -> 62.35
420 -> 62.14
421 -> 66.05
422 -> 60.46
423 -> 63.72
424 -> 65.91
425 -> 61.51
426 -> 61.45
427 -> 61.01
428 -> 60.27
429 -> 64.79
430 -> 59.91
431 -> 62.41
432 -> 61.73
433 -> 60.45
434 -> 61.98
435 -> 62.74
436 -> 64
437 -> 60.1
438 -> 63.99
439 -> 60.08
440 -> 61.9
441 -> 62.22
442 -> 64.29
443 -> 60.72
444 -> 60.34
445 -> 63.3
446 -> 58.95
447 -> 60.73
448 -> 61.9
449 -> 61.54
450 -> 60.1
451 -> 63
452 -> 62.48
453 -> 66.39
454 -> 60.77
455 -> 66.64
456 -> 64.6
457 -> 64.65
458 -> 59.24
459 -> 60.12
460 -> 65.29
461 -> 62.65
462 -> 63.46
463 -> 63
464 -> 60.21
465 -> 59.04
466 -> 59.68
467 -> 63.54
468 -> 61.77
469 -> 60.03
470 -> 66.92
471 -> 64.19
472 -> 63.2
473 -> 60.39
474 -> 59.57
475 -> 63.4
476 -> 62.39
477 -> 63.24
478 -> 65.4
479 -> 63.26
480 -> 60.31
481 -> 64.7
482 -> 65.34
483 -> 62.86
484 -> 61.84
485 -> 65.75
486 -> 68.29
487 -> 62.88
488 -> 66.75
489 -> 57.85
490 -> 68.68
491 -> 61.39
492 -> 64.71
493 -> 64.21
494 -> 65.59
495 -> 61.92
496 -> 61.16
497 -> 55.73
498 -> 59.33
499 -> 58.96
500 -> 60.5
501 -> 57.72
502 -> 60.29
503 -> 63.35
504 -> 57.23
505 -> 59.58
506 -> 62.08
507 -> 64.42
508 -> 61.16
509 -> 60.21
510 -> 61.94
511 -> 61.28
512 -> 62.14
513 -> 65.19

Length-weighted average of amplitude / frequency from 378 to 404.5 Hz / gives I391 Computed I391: 62.6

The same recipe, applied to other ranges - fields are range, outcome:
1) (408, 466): 60.2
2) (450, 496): 63.1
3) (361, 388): 62.8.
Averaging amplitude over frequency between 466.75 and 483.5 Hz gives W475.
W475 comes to 63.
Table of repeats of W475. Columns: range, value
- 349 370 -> 66.3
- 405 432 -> 57.2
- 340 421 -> 62.3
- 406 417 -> 50.7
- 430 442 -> 62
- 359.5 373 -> 63.9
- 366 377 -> 62.2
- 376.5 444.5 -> 60.3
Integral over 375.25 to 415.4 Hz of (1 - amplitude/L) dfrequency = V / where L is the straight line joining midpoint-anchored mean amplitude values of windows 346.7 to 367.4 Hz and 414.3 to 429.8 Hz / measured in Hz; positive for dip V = 2.3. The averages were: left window 66.8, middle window 59.5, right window 60.4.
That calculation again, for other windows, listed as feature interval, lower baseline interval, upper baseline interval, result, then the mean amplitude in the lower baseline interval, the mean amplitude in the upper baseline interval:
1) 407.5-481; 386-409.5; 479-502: 1.6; 61.4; 62.5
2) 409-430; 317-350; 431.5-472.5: 2.2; 68.6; 62.2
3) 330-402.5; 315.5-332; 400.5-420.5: -2.3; 70.3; 55.2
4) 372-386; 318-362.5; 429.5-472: 0.9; 68.1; 62.2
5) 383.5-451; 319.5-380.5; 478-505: 4.2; 66.2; 62.3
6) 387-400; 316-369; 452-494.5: 0.6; 68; 63.2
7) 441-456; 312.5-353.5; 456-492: 0.4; 69.5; 62.9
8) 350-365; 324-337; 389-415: -1.0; 65.8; 58.2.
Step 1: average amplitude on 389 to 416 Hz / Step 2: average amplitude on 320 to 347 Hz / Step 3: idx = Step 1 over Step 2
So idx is 0.85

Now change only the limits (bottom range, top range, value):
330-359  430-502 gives 0.92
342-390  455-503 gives 0.97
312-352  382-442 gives 0.87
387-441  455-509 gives 1.04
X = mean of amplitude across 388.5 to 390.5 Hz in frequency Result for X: 62.8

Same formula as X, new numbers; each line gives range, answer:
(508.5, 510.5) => 61.1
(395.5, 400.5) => 64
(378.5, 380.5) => 60.7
